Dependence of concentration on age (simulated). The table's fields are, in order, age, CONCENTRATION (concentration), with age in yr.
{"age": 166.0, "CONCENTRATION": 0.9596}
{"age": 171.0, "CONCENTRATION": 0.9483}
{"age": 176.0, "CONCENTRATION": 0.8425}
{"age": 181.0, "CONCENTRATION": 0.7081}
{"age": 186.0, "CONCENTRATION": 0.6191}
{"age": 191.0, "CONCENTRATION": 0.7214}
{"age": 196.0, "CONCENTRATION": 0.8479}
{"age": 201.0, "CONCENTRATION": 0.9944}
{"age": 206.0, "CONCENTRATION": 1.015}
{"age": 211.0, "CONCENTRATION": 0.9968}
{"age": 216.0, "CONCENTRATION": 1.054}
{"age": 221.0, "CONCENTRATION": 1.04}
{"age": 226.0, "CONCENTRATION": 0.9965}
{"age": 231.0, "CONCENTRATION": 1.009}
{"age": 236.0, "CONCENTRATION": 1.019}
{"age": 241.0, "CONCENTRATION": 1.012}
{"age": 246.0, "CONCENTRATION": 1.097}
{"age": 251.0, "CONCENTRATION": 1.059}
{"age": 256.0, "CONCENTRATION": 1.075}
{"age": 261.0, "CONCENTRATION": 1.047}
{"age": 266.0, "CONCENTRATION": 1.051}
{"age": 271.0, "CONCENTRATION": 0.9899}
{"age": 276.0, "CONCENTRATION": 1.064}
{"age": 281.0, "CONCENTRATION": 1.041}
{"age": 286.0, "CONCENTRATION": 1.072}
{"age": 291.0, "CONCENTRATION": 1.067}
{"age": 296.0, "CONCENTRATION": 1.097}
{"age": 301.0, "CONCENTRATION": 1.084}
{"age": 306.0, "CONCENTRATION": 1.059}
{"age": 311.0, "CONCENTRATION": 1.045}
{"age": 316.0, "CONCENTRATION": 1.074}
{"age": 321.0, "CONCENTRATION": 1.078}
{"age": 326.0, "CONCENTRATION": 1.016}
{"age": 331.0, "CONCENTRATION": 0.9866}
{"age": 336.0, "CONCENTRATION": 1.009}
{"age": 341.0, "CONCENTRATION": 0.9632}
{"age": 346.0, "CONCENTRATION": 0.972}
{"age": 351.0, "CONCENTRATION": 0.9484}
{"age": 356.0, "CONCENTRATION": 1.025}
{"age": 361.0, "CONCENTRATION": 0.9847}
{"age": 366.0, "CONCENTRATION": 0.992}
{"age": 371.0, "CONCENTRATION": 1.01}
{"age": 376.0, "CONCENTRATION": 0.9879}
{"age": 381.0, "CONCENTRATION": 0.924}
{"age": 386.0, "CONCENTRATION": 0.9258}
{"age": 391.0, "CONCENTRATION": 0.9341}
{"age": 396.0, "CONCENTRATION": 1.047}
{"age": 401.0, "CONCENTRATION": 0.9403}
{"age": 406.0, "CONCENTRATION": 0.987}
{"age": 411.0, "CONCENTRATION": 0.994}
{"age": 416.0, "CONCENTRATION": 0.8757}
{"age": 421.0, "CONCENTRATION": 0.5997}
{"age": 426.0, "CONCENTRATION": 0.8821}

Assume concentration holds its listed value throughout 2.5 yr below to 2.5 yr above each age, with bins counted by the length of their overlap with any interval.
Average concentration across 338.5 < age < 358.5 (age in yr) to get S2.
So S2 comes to 0.977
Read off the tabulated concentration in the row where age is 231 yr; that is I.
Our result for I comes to 1.009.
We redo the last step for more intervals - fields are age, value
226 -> 0.9965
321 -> 1.078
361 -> 0.9847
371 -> 1.01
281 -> 1.041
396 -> 1.047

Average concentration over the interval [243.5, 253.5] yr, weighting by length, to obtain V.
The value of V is 1.08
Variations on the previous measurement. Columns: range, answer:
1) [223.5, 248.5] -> 1.03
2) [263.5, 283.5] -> 1.04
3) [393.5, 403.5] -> 0.994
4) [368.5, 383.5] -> 0.974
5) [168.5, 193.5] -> 0.768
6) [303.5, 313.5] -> 1.05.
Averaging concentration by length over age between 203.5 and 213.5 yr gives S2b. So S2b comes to 1.01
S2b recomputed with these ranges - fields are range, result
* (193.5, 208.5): 0.952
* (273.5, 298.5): 1.07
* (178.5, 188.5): 0.664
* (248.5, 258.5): 1.07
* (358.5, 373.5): 0.996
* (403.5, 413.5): 0.99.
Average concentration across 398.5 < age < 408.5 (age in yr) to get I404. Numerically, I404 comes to 0.964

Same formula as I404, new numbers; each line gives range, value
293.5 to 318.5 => 1.07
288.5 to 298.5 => 1.08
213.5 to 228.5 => 1.03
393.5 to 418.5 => 0.969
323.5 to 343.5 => 0.994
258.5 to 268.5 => 1.05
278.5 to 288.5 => 1.06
